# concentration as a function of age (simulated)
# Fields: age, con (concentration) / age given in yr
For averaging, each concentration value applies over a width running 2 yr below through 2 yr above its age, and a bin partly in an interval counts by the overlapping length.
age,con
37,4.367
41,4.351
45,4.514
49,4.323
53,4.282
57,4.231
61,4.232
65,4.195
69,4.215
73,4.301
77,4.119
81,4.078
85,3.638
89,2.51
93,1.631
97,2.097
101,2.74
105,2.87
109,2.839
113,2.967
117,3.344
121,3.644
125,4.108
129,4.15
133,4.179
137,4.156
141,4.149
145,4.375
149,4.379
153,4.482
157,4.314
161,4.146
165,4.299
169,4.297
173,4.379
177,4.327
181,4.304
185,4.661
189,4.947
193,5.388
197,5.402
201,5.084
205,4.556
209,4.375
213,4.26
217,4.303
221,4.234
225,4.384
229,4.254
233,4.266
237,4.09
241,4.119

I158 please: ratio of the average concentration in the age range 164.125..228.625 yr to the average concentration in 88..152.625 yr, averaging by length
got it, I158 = 1.3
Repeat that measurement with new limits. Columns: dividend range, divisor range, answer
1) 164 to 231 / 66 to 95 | 1.29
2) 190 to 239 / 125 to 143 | 1.10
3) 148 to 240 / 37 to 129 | 1.23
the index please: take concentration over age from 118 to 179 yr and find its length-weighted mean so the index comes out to 4.21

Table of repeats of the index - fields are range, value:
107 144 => 3.74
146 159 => 4.39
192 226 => 4.65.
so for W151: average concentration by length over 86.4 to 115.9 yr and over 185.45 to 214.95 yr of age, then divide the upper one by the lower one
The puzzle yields 1.9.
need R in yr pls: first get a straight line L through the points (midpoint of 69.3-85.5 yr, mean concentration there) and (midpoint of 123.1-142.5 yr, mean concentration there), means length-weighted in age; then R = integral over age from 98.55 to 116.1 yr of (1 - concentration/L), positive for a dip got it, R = 5.4 yr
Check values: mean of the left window 4.09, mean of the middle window 2.87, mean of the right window 4.15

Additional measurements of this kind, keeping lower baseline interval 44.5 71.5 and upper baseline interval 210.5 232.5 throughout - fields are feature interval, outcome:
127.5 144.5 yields 0.40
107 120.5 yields 3.67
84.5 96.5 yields 5.26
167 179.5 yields -0.15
